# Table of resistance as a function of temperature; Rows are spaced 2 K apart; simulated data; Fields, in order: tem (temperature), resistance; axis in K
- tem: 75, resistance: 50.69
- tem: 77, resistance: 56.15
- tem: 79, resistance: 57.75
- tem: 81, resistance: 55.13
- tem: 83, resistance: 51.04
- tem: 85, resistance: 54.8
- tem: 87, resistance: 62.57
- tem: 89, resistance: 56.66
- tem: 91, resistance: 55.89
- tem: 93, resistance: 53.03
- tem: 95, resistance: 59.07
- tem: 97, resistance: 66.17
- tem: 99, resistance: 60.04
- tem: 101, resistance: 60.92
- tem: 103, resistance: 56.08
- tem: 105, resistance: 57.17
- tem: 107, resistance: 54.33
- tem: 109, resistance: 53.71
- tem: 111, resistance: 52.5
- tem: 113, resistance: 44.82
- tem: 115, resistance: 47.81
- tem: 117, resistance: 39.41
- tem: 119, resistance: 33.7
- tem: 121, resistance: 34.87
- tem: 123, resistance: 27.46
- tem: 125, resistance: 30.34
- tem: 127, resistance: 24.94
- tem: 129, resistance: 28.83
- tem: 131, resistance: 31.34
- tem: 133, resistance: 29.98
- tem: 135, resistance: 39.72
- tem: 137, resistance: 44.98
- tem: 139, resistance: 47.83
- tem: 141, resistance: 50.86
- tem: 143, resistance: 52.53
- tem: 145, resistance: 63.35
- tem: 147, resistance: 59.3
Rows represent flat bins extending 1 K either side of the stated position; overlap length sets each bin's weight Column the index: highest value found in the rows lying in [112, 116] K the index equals 47.81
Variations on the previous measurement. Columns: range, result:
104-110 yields 57.17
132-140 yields 47.83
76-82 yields 57.75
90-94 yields 55.89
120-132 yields 34.87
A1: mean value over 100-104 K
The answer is 58.5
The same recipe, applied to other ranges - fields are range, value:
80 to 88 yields 55.9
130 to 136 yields 33.7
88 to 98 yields 58.2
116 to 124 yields 33.9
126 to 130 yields 26.9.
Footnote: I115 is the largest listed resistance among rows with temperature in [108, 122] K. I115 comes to 53.71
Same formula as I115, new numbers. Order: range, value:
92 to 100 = 66.17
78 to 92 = 62.57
